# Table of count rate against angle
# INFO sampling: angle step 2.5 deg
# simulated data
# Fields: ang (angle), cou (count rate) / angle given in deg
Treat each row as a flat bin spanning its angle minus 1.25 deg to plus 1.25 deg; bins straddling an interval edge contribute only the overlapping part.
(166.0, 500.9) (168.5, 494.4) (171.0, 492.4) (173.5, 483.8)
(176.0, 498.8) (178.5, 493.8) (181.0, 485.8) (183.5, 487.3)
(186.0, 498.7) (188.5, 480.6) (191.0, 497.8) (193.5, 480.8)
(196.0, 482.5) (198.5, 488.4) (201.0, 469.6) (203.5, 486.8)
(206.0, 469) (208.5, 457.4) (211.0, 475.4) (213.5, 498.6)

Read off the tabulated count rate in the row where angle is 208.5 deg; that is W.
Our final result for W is 457.4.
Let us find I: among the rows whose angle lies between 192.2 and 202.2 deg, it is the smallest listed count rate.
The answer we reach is 469.6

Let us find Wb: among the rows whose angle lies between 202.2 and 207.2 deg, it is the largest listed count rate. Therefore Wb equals 486.8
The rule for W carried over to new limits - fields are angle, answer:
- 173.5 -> 483.8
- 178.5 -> 493.8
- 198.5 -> 488.4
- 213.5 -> 498.6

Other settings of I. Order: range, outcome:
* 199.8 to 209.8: 457.4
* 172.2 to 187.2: 483.8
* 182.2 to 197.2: 480.6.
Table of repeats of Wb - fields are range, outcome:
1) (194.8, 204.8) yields 488.4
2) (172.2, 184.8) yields 498.8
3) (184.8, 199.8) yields 498.7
